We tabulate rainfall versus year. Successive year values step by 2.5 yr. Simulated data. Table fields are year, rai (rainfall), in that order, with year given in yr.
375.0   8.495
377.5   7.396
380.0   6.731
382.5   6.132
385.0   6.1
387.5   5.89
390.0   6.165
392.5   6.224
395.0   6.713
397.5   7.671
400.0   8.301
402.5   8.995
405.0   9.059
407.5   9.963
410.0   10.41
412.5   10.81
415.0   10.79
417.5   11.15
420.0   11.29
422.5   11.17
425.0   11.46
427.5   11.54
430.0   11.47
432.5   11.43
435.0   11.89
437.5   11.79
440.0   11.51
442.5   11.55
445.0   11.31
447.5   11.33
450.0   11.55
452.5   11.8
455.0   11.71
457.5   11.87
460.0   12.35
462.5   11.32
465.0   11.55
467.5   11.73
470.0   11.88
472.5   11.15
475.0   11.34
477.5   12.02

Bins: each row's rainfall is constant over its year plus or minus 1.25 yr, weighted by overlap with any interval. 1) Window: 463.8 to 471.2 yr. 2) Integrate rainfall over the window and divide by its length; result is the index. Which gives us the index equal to 11.7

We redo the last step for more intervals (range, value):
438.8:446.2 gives 11.5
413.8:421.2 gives 11.1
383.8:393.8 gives 6.1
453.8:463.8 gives 11.8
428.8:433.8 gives 11.5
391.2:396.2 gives 6.46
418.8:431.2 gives 11.4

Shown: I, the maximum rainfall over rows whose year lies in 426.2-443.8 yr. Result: 11.89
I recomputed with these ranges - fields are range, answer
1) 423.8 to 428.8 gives 11.54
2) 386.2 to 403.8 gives 8.995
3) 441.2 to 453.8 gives 11.8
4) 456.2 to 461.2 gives 12.35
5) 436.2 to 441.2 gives 11.79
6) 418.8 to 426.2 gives 11.46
